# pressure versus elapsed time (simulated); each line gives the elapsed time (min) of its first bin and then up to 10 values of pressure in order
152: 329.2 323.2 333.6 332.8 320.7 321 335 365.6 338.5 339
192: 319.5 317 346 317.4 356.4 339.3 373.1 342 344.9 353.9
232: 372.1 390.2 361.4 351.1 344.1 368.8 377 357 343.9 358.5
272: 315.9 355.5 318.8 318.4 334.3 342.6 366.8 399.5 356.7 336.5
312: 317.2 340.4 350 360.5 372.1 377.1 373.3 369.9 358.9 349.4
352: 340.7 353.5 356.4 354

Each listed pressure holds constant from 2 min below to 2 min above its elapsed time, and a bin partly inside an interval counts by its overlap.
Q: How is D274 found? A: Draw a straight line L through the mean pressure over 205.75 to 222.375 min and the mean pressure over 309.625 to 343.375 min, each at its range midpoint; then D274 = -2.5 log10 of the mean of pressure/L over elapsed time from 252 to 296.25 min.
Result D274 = 0.03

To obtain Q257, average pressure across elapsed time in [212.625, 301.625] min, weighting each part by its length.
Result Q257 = 354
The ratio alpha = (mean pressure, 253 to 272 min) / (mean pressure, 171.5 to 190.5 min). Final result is 1.0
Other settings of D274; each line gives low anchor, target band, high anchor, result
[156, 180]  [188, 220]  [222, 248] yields 0.03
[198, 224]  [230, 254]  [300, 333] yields -0.05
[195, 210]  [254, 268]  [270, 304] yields -0.05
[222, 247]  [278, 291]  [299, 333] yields 0.10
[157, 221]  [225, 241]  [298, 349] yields -0.07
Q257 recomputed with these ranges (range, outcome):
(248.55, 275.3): 353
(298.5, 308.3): 367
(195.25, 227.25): 343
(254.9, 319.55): 346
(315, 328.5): 355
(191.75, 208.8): 331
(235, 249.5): 360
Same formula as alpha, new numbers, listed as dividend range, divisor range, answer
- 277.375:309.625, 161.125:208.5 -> 1.04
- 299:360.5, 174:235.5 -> 1.03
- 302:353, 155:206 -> 1.07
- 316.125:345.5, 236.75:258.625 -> 1.01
